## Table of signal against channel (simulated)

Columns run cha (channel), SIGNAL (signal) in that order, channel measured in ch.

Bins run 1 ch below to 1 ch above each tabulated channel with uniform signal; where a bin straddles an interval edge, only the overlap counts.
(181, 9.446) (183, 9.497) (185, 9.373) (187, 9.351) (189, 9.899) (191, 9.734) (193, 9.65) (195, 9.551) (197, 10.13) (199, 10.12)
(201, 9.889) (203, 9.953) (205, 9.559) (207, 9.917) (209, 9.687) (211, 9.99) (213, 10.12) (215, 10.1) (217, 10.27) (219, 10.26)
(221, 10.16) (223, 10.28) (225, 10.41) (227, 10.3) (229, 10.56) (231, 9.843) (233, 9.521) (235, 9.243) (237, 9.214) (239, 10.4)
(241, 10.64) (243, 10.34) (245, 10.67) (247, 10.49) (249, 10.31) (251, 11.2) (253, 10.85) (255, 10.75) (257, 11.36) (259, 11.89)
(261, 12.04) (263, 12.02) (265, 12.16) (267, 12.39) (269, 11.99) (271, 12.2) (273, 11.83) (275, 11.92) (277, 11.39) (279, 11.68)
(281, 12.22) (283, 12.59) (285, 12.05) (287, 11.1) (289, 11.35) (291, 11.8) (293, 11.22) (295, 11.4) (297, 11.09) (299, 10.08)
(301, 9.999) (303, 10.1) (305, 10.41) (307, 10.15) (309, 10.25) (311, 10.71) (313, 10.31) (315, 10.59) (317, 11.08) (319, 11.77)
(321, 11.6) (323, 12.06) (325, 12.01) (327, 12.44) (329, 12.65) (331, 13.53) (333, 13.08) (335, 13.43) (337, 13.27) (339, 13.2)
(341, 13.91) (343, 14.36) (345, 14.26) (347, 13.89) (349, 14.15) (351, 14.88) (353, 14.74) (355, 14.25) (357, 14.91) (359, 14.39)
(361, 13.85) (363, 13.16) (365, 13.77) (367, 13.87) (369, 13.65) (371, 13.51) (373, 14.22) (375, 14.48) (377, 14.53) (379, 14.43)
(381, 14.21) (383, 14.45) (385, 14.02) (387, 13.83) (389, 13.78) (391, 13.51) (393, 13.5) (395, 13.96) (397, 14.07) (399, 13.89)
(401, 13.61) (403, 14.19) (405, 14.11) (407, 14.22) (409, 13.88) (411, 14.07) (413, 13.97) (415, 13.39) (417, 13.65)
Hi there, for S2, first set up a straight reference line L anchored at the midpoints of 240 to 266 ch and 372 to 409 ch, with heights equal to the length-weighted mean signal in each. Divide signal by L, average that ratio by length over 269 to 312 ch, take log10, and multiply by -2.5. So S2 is 0.06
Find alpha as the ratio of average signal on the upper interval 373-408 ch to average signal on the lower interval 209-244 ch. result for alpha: 1.4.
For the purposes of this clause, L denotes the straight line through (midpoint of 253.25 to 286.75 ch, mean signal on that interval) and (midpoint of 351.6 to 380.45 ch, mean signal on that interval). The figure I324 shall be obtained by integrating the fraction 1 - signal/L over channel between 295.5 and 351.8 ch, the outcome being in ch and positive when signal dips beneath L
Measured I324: 4.6 ch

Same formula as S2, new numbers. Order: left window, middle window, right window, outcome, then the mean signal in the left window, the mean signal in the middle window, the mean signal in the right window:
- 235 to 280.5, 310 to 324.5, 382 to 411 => 0.11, 11.2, 11.2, 13.9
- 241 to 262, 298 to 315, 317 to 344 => 0.19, 11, 10.3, 12.8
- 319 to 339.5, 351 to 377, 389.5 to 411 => -0.07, 12.7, 14.1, 13.9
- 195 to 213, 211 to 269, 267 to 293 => 0.02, 9.9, 10.6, 11.8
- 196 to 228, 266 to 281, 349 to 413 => -0.04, 10.1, 11.9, 14.1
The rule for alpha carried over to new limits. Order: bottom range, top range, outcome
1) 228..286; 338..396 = 1.26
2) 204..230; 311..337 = 1.19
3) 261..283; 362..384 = 1.17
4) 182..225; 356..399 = 1.42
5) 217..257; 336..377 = 1.36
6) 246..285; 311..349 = 1.08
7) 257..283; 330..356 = 1.16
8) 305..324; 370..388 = 1.30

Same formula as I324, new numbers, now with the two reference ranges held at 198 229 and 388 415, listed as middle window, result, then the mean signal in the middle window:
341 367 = -2.6 ch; 14.2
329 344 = -1.1 ch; 13.5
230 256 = 1.0 ch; 10.3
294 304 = 1.1 ch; 10.5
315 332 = 0.4 ch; 12.1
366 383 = -1.0 ch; 14.1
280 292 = -0.3 ch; 11.9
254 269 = -1.0 ch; 11.8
